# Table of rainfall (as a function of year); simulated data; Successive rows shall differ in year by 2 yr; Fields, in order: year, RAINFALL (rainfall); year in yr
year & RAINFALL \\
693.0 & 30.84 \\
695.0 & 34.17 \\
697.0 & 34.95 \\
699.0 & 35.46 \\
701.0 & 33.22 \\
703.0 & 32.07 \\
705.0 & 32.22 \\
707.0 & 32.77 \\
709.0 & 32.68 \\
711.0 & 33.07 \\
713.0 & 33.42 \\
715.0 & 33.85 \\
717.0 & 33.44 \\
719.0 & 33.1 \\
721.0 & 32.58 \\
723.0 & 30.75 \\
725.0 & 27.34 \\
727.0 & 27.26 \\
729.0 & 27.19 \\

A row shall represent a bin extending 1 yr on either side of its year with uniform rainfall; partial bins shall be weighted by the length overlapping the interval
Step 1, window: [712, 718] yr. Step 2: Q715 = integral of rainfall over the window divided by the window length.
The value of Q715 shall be 33.6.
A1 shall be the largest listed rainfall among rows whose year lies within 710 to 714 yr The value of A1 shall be 33.42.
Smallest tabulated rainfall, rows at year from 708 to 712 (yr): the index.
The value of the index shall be 32.68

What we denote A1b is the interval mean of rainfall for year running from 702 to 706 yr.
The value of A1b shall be 32.1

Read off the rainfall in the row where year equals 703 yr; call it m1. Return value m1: 32.07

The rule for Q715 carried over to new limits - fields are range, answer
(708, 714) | 33.1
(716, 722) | 33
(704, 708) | 32.5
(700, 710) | 32.6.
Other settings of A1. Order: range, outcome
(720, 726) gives 32.58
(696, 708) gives 35.46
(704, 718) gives 33.85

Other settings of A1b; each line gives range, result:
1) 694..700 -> 34.9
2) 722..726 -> 29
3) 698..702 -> 34.3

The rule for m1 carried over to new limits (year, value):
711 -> 33.07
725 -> 27.34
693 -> 30.84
